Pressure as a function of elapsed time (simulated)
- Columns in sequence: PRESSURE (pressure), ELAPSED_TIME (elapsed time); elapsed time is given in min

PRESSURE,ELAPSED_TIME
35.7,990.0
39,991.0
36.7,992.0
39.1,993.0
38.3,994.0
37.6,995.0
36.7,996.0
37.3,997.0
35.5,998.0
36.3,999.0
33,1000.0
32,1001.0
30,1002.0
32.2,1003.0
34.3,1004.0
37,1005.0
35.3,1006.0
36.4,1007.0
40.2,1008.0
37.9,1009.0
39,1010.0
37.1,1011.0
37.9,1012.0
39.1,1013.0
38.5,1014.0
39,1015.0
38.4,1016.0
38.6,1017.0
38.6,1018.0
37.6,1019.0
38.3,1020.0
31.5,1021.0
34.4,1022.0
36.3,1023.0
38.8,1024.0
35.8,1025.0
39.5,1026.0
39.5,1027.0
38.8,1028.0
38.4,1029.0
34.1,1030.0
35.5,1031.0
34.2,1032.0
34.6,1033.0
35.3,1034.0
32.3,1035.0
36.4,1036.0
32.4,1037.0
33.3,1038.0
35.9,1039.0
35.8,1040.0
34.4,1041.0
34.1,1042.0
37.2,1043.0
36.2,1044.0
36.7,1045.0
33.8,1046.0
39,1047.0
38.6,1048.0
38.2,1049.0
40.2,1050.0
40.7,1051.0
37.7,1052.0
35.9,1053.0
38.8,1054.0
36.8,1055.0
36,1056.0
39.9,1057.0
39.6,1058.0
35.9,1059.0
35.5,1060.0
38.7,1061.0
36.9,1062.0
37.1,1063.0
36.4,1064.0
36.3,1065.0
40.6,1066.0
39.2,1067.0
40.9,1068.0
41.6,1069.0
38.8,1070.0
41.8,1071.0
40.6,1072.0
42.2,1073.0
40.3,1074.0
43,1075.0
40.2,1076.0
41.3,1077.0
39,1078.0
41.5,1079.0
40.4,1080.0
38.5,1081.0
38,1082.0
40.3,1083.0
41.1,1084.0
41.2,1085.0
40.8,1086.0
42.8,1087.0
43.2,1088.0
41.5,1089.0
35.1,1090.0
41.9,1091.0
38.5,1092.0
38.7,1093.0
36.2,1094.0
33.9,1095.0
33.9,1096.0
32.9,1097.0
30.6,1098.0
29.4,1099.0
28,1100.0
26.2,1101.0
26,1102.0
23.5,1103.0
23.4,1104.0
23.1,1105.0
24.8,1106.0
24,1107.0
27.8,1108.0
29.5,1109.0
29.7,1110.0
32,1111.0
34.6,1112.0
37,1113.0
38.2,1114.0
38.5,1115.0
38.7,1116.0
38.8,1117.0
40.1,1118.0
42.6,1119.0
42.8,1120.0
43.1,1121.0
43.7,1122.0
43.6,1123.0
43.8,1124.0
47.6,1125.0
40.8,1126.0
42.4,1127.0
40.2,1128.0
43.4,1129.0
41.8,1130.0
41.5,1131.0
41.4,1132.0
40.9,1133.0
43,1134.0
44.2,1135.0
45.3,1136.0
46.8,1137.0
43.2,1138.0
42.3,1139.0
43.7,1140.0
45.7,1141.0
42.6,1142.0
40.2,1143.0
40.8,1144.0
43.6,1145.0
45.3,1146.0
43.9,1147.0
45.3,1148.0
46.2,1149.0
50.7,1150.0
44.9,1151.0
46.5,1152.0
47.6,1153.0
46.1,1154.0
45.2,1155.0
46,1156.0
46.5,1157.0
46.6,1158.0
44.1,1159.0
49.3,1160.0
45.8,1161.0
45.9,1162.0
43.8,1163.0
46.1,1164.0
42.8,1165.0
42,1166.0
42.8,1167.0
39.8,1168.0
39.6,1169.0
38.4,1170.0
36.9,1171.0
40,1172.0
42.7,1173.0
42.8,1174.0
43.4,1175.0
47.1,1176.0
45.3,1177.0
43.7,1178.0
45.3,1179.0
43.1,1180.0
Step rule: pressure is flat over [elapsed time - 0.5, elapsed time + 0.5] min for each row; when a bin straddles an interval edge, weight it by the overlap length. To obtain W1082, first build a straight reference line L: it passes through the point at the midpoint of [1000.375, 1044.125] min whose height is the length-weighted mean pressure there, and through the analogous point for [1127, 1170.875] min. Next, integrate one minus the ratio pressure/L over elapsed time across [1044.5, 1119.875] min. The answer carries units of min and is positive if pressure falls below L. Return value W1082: 5.9 min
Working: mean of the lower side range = 36.2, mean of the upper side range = 43.9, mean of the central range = 36.6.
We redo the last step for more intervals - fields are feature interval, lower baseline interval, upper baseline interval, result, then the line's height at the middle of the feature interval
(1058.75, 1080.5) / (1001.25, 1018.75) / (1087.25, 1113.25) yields -3.9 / 33.6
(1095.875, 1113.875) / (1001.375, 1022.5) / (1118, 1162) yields 5.7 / 42.1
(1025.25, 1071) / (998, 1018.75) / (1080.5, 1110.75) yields -2.6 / 35.1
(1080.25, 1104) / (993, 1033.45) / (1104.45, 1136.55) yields 1.5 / 37.9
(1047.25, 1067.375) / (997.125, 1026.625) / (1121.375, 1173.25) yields 0.5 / 38.9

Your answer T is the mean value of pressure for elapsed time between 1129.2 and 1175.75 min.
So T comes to 43.8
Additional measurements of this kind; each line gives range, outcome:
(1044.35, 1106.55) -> 37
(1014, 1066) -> 36.8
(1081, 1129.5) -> 36.2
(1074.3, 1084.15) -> 40.3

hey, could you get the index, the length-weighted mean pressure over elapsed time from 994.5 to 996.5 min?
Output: 37.2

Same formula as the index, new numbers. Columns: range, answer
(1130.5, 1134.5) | 41.7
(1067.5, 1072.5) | 40.7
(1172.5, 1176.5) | 44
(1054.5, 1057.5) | 37.6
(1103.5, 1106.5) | 23.8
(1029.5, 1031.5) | 34.8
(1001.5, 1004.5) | 32.2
